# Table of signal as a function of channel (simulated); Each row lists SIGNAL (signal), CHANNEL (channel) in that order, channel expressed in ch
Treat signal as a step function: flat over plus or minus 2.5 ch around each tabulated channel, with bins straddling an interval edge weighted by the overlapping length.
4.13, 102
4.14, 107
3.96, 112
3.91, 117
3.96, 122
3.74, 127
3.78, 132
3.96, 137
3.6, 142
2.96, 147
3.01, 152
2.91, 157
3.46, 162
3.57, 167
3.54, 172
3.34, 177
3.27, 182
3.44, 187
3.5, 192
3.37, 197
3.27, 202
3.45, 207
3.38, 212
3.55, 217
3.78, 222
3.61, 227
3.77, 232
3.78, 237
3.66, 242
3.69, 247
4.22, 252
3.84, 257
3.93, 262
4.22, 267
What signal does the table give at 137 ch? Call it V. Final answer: 3.96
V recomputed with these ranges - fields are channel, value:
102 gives 4.13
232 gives 3.77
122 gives 3.96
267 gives 4.22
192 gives 3.5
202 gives 3.27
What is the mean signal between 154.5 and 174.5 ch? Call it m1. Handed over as 3.37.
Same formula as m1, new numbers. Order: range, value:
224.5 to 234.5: 3.69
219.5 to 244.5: 3.72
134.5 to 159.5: 3.29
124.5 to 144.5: 3.77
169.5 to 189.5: 3.4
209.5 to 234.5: 3.62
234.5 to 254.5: 3.84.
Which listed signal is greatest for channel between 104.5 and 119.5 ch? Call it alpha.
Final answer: 4.14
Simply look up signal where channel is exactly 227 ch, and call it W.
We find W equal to 3.61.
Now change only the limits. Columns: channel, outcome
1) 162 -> 3.46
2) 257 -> 3.84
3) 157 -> 2.91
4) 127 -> 3.74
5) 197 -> 3.37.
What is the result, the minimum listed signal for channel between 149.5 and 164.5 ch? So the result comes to 2.91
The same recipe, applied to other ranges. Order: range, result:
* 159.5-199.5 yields 3.27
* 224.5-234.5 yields 3.61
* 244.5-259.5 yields 3.69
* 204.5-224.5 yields 3.38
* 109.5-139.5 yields 3.74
